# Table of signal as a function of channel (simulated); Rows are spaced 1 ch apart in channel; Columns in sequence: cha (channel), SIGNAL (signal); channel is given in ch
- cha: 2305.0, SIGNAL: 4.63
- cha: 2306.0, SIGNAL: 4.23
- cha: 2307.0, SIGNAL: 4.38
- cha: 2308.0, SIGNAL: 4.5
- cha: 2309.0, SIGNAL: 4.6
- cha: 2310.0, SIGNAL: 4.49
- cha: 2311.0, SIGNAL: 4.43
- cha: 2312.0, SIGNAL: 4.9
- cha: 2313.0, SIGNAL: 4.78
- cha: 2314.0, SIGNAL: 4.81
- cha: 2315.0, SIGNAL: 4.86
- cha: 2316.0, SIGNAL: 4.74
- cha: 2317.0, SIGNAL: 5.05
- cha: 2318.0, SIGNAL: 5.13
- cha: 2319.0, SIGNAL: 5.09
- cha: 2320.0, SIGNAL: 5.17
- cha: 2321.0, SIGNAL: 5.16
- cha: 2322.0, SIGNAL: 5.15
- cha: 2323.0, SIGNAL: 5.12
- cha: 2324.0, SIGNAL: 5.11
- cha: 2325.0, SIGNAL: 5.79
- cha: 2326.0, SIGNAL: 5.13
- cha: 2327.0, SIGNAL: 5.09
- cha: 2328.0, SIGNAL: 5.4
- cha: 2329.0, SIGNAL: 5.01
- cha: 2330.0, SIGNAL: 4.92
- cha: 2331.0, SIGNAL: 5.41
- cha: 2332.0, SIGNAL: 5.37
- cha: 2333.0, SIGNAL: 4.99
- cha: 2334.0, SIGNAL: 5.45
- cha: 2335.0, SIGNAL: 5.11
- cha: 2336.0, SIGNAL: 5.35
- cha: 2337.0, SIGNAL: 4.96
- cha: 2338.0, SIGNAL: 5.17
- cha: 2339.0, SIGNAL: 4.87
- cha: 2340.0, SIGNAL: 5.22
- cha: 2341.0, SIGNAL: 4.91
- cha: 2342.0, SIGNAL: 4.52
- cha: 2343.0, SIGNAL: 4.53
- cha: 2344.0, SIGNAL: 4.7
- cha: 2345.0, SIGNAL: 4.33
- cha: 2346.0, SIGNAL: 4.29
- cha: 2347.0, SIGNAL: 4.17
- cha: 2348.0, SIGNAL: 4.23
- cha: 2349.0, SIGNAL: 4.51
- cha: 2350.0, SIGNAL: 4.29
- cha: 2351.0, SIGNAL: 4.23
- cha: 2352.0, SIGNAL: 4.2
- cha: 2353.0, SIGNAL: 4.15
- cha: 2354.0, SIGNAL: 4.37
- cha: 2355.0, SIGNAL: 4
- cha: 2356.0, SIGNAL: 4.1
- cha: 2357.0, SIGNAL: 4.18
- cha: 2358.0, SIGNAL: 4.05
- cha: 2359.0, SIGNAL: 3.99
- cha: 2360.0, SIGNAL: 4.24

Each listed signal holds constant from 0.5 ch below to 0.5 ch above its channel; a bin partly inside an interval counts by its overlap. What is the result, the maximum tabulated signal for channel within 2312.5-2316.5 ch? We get 4.86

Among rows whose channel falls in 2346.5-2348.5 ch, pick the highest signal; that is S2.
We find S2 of 4.23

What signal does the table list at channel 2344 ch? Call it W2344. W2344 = 4.7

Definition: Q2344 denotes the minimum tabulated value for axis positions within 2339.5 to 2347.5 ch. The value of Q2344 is 4.17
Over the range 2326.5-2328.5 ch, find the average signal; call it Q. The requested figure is 5.25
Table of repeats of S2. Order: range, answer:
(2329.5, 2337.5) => 5.45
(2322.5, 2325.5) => 5.79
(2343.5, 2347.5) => 4.7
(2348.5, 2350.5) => 4.51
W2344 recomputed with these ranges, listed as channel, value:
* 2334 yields 5.45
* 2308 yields 4.5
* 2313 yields 4.78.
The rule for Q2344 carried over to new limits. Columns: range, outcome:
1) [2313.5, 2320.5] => 4.74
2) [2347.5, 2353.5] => 4.15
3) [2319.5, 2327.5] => 5.09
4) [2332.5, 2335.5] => 4.99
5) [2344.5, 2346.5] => 4.29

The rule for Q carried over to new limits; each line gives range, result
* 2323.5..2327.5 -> 5.28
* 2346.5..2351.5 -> 4.29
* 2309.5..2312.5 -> 4.61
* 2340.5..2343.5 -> 4.65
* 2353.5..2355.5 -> 4.19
